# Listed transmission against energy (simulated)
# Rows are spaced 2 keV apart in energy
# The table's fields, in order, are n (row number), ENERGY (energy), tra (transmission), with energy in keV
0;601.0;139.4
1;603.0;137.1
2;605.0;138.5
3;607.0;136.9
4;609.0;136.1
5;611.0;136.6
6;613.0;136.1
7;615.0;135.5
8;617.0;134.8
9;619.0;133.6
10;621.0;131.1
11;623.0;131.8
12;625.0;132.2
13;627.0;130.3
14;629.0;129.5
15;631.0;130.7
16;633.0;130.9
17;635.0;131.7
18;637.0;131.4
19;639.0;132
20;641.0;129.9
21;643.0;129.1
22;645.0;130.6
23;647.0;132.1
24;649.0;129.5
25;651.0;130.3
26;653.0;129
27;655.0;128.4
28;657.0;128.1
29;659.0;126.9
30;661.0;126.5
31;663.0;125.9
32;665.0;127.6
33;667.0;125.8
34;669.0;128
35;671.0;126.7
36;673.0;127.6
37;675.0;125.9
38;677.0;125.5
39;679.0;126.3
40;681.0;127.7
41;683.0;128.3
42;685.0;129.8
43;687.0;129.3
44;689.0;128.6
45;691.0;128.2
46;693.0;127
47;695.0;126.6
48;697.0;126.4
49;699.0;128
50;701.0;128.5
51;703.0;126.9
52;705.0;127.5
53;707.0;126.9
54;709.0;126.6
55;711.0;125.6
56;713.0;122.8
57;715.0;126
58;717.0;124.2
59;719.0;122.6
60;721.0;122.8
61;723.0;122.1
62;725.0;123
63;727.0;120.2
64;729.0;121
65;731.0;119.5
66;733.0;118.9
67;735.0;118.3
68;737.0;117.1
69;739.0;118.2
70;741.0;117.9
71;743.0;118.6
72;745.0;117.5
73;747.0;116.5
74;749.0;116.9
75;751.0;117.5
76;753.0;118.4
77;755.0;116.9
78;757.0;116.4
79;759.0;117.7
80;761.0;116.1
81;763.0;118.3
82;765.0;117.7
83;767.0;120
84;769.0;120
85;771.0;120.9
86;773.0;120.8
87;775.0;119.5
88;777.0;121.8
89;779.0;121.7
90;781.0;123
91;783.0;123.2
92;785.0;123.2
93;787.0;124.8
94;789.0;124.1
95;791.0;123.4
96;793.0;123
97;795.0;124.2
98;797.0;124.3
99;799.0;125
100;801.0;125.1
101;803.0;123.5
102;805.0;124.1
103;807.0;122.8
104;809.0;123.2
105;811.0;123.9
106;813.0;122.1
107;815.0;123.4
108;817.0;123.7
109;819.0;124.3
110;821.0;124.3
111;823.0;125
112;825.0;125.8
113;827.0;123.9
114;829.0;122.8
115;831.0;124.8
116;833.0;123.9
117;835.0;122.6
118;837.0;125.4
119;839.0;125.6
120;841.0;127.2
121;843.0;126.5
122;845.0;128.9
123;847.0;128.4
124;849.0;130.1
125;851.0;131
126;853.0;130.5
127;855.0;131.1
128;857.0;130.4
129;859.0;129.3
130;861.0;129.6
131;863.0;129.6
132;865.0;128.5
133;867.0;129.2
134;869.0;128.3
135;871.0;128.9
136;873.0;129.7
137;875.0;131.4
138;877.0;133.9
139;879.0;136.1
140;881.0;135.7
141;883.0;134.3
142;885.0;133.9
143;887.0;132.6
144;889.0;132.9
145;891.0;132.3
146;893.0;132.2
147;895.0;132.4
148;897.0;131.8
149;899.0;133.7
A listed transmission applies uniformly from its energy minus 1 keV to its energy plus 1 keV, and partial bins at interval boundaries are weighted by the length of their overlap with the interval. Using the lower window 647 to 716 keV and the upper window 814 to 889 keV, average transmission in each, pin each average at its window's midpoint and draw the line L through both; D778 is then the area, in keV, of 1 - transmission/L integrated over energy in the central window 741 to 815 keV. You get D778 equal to 4.0 keV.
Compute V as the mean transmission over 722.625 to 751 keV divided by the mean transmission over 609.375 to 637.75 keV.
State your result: 0.90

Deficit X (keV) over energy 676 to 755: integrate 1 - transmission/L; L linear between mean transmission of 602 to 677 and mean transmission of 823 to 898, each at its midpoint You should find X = 4.3 keV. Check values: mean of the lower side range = 131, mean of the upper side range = 129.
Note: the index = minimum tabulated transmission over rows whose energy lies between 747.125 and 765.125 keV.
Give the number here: 116.1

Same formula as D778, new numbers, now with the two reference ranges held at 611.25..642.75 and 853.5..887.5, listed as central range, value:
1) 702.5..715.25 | 0.6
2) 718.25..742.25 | 2.1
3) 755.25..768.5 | 1.4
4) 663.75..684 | 0.8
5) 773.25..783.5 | 0.8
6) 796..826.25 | 1.7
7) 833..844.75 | 0.5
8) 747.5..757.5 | 1.1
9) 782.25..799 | 1.0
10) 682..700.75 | 0.6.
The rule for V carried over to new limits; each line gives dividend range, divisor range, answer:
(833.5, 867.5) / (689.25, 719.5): 1.02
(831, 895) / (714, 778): 1.09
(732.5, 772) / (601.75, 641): 0.88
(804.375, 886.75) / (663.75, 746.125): 1.03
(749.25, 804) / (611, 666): 0.93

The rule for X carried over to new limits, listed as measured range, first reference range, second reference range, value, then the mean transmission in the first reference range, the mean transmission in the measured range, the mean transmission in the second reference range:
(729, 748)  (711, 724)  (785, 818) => 0.8 keV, 124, 118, 124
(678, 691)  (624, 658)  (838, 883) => 0.2 keV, 130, 128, 130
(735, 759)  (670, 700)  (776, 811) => 1.5 keV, 127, 117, 124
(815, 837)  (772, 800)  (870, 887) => 0.5 keV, 123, 124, 133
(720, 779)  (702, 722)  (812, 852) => 2.9 keV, 125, 119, 125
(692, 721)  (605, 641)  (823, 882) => 1.2 keV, 133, 126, 129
